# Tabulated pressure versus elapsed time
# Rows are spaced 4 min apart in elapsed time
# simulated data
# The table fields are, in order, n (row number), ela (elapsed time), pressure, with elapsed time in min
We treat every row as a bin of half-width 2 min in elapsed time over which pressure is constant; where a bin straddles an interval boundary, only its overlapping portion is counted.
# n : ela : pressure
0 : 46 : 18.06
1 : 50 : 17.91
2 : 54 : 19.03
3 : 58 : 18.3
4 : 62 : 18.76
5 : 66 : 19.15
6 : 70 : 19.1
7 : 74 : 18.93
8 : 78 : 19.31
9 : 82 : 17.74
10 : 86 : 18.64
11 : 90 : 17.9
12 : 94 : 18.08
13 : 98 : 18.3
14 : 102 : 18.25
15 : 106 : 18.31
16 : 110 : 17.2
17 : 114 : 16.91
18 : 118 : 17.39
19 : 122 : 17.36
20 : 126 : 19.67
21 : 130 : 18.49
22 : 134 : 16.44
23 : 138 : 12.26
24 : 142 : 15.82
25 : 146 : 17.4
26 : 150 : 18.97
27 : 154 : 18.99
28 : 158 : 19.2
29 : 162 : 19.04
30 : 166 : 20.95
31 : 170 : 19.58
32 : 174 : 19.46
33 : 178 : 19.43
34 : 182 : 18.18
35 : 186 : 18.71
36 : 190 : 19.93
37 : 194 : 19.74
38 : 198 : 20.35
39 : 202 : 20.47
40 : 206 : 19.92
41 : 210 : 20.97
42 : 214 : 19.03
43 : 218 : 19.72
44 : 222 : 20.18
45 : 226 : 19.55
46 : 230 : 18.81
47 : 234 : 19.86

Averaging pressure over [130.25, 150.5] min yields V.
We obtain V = 16.2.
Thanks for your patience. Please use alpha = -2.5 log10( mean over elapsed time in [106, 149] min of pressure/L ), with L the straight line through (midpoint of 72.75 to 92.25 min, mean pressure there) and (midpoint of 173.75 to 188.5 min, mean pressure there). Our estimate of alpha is 0.10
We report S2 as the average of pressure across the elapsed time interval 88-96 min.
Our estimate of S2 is 18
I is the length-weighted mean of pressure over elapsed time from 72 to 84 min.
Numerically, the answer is 18.7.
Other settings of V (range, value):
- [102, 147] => 17.1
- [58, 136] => 18.2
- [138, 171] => 18.3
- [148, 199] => 19.4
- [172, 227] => 19.7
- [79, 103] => 18.2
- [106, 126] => 17.6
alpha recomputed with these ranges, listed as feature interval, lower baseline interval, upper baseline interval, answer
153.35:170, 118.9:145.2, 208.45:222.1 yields -0.100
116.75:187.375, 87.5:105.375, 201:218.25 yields 0.052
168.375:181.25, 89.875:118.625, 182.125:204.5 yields -0.003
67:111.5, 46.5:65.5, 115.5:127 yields -0.008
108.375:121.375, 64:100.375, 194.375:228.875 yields 0.105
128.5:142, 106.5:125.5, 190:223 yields 0.154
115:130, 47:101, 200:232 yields 0.051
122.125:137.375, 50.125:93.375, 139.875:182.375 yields 0.072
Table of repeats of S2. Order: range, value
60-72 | 19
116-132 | 18.2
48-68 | 18.6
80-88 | 18.2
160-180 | 19.7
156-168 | 19.7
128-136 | 17.5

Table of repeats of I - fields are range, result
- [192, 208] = 20.1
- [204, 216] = 20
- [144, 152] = 18.2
